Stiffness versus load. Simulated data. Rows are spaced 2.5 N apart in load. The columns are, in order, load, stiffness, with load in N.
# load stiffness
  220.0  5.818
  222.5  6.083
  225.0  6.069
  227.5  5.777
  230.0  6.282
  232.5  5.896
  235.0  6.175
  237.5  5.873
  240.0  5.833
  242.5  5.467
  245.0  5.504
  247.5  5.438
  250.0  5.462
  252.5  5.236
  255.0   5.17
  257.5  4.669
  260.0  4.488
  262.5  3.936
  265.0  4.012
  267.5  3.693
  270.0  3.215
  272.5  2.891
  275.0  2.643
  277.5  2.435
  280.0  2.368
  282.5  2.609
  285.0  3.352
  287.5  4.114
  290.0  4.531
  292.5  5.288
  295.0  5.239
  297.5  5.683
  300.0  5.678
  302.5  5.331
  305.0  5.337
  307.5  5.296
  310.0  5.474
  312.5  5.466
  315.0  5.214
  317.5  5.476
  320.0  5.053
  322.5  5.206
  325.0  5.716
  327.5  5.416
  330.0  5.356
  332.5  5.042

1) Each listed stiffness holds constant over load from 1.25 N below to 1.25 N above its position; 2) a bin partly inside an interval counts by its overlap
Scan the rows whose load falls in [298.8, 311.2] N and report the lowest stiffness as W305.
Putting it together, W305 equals 5.296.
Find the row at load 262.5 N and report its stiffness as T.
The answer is 3.936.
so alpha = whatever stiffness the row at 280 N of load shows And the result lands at 2.368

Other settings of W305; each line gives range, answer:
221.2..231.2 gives 5.777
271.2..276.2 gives 2.643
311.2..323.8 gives 5.053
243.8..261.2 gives 4.488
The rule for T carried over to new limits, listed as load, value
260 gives 4.488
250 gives 5.462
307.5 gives 5.296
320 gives 5.053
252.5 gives 5.236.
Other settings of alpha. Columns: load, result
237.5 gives 5.873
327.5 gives 5.416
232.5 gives 5.896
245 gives 5.504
